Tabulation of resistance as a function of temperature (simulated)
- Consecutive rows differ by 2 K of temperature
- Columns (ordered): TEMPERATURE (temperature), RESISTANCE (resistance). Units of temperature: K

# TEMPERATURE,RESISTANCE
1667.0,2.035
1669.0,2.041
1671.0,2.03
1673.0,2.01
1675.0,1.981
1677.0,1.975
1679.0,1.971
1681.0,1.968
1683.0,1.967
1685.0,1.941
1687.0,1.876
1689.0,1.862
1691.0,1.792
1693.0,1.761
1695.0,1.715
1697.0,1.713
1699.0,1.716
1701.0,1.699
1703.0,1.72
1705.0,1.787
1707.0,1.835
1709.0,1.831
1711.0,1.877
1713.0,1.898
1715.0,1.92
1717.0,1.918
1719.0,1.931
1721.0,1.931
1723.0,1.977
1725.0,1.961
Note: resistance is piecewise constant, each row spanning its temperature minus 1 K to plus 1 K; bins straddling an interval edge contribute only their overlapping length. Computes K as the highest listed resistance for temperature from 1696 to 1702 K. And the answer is 1.716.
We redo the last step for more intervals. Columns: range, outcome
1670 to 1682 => 2.03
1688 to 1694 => 1.862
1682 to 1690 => 1.967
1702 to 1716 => 1.92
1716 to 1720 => 1.931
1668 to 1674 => 2.041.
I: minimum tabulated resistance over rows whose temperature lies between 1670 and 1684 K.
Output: 1.967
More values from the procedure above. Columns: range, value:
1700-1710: 1.699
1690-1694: 1.761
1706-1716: 1.831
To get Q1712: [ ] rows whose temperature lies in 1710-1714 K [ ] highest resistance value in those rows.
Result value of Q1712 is 1.898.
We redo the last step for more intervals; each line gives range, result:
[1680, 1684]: 1.968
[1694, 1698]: 1.715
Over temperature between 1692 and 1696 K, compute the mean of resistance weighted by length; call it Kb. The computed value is 1.74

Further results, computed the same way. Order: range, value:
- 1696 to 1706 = 1.73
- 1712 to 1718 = 1.91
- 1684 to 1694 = 1.85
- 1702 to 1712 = 1.81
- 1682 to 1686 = 1.95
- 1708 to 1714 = 1.87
